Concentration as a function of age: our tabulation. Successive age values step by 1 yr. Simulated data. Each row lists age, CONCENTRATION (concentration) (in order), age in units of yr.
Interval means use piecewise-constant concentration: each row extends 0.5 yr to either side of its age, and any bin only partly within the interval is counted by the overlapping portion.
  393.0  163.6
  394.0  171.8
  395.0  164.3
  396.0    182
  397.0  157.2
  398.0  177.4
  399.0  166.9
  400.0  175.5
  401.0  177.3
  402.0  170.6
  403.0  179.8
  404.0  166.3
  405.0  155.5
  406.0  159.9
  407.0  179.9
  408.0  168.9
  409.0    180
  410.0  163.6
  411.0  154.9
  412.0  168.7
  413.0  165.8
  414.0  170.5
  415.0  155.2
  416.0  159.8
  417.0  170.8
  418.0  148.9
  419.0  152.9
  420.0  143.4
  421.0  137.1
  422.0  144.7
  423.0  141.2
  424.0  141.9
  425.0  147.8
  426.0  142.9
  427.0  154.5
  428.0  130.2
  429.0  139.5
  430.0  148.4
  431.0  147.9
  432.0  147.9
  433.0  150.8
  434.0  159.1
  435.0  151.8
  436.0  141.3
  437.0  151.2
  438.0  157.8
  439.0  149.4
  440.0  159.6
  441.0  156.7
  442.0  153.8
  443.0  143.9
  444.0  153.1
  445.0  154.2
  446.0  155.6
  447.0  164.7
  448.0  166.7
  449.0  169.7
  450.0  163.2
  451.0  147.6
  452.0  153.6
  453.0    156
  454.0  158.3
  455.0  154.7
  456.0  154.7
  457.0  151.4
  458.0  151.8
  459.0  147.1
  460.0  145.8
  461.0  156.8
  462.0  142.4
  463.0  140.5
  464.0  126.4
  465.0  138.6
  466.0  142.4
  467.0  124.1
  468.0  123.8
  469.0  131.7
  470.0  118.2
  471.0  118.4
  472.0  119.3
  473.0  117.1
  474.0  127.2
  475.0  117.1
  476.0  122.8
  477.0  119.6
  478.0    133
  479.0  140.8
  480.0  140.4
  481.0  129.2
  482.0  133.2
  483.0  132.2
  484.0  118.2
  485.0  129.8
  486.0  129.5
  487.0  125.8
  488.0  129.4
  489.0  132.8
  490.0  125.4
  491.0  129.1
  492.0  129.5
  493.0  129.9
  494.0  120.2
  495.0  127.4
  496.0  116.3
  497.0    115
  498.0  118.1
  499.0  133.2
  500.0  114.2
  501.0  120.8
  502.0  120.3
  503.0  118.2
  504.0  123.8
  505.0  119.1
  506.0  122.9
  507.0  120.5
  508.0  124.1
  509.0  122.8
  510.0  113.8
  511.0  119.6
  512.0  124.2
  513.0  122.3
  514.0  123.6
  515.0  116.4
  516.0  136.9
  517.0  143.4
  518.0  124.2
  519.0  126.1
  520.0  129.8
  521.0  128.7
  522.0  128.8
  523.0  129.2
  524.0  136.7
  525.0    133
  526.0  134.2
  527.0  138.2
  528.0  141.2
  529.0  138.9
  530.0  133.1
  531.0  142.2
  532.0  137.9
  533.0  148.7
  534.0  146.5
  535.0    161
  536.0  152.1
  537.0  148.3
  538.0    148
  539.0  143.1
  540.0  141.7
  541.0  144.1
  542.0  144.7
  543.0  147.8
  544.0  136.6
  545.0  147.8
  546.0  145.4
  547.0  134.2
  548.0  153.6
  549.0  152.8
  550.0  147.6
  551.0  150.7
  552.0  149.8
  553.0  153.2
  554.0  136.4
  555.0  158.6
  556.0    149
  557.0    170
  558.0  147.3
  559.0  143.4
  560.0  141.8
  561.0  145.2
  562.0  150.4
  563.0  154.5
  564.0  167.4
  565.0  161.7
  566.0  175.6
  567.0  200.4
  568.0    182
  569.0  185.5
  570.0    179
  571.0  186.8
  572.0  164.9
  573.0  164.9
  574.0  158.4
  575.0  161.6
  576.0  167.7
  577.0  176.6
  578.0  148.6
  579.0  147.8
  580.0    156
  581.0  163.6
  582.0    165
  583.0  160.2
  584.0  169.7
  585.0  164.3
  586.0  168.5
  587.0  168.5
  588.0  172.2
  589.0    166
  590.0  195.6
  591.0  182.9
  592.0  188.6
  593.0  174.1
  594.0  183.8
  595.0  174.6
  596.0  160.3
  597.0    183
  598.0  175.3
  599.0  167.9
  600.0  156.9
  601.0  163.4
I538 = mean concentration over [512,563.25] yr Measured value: 142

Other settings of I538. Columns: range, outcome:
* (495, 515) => 121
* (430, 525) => 136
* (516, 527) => 132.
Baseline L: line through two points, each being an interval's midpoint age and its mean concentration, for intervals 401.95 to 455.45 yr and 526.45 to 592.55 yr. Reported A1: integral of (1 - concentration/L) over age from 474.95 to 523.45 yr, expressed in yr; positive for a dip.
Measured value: 9.6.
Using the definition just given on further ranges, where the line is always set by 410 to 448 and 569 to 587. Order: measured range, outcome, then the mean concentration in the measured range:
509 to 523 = 3.0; 126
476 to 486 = 1.7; 130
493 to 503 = 2.4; 121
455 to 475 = 2.5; 136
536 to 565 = 2.6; 149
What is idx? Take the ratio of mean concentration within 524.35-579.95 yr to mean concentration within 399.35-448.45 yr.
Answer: 0.98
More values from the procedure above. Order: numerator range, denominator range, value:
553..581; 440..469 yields 1.08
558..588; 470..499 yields 1.31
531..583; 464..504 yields 1.24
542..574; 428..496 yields 1.12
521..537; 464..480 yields 1.10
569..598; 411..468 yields 1.13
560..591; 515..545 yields 1.20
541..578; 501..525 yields 1.26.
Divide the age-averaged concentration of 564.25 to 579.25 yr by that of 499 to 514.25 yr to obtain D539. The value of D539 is 1.41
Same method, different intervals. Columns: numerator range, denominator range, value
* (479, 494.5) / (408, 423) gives 0.82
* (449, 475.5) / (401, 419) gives 0.85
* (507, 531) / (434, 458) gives 0.83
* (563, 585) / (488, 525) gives 1.35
